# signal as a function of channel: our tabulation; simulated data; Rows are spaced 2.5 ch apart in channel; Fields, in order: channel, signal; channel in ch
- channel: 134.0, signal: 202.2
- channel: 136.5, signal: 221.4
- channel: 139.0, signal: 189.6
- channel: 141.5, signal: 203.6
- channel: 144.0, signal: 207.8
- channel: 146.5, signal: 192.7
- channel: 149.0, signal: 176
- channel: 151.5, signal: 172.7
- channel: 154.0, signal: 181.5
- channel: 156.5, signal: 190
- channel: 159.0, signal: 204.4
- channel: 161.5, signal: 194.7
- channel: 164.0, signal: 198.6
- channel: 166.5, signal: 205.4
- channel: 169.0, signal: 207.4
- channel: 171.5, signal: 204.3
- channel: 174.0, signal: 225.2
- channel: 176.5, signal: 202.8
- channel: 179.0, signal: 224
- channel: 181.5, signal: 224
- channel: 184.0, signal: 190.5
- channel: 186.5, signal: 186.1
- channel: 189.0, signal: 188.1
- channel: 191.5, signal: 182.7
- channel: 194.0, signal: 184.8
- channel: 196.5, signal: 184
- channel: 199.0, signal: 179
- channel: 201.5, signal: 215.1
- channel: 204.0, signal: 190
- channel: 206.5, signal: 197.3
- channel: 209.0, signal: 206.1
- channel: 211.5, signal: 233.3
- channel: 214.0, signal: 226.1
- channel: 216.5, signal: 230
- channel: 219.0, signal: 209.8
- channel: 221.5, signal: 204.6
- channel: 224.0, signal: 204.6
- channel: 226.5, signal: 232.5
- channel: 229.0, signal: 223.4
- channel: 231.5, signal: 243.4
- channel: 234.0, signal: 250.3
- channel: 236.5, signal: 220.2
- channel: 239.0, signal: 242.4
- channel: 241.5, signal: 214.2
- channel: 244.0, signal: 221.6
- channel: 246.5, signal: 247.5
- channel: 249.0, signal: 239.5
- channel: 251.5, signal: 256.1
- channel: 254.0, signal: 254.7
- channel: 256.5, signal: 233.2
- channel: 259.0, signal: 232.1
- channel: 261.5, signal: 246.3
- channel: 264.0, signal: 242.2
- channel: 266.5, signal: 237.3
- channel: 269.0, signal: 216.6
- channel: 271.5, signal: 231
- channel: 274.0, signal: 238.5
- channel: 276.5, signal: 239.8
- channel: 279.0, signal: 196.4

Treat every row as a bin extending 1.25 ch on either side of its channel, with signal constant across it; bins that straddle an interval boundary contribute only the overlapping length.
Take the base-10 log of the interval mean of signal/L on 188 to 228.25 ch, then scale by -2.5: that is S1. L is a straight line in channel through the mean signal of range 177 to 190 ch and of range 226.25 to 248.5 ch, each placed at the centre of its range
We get 0.06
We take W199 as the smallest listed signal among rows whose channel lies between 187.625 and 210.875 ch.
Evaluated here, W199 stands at 179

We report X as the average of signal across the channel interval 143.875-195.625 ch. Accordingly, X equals 197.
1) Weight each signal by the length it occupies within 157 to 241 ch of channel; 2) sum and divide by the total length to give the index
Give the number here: 209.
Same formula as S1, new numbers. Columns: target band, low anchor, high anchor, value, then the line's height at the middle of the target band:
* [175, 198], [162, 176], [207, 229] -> 0.08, 211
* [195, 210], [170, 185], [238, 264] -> 0.14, 221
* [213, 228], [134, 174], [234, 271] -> 0.03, 224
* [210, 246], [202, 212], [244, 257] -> -0.01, 224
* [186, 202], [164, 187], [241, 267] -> 0.15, 215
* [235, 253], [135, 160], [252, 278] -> -0.03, 230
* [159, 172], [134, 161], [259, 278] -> -0.01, 200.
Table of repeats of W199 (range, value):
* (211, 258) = 204.6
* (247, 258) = 233.2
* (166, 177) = 202.8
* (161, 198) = 182.7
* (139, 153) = 172.7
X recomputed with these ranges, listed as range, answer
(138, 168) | 193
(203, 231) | 215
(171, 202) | 199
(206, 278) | 230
